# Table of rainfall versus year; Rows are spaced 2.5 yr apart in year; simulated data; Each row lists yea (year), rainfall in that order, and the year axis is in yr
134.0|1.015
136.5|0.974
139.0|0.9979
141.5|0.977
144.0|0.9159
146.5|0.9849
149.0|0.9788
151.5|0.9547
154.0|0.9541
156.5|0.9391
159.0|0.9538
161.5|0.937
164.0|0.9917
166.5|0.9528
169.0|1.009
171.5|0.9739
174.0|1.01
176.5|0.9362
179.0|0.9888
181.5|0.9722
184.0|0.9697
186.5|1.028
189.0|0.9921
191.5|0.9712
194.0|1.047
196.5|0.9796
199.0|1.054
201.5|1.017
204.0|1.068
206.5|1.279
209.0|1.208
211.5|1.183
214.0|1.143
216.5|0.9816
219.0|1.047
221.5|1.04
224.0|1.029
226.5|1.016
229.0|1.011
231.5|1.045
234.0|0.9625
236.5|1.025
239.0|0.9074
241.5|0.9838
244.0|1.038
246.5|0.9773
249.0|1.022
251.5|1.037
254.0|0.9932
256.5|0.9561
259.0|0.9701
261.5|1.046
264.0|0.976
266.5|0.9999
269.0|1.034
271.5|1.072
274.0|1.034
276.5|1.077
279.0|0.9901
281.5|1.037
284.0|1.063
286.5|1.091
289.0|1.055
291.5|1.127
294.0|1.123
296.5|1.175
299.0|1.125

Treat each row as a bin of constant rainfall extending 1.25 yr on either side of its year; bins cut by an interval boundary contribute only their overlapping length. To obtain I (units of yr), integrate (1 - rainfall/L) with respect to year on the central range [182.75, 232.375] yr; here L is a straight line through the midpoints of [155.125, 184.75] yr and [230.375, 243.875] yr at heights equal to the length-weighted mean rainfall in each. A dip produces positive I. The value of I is -3.8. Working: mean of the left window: 0.969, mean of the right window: 0.989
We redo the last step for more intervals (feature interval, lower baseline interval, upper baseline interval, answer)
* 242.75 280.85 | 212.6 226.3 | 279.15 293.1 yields 1.65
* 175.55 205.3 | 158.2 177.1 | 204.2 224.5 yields 1.10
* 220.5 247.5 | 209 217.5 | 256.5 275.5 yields 1.92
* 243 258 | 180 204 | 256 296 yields 0.44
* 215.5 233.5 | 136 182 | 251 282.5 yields -0.44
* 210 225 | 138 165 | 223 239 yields -1.13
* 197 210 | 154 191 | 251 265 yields -1.77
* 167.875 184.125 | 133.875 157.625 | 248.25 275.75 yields -0.02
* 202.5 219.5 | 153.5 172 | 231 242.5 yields -2.74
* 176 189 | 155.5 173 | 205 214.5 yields 0.97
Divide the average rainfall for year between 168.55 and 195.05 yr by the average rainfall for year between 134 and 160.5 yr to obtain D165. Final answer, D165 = 1.03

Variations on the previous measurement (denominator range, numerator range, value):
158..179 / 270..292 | 1.09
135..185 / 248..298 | 1.08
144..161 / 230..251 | 1.04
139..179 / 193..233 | 1.11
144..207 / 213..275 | 1.02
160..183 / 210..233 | 1.08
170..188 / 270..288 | 1.07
